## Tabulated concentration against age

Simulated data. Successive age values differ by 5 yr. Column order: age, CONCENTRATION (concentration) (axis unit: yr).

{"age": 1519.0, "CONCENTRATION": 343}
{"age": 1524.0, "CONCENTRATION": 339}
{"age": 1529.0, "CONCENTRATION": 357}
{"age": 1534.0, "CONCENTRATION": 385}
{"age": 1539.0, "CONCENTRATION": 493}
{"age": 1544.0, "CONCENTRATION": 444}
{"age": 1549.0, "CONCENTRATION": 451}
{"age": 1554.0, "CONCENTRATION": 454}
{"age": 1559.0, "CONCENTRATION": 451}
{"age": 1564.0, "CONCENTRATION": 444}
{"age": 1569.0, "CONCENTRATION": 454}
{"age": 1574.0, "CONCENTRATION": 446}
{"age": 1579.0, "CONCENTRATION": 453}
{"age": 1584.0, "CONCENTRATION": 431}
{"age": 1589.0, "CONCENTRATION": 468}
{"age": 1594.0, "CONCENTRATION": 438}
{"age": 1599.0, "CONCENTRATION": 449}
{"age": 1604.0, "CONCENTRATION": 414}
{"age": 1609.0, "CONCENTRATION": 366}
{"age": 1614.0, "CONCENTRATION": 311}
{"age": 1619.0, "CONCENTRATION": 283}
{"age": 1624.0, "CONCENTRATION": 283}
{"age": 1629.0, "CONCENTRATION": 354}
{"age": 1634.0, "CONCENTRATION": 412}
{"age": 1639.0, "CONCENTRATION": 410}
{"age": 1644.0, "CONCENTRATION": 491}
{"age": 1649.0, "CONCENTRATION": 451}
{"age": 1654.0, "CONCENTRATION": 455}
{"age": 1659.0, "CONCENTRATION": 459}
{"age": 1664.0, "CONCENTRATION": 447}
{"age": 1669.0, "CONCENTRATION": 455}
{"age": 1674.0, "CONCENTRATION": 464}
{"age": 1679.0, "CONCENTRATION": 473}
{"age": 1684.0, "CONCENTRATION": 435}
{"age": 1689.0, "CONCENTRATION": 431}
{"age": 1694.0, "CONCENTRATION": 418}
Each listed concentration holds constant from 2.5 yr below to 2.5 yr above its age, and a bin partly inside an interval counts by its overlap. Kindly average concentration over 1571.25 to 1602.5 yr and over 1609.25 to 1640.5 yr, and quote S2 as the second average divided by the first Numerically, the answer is 0.77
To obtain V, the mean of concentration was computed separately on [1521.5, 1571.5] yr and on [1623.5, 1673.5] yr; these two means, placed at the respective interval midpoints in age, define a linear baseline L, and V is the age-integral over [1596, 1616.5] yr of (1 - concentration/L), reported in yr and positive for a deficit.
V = 2.0 yr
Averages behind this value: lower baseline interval 427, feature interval 386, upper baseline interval 429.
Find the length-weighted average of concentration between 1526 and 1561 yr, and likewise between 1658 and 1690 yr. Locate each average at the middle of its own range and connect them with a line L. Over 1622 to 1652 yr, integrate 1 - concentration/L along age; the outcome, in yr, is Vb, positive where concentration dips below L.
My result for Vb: 3.0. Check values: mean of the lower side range 432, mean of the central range 403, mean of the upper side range 453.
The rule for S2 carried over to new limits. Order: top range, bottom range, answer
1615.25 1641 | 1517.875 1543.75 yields 0.88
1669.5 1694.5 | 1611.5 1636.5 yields 1.36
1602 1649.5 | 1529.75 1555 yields 0.85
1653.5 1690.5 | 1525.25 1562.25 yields 1.05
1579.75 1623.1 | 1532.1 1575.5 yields 0.88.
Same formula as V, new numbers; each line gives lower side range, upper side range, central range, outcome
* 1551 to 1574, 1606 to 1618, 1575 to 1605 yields -4.6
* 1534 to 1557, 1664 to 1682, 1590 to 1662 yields 9.1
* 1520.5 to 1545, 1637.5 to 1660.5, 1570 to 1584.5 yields -0.9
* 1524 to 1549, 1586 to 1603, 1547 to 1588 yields -1.6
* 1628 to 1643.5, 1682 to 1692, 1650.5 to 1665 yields -1.2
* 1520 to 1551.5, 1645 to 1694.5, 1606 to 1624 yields 4.8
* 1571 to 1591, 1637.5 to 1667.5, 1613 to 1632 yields 6.0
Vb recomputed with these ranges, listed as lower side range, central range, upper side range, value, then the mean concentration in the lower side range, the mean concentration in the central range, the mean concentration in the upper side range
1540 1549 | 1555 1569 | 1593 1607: -0.08 yr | 454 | 449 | 431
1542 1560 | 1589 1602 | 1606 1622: -3.16 yr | 450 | 447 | 322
